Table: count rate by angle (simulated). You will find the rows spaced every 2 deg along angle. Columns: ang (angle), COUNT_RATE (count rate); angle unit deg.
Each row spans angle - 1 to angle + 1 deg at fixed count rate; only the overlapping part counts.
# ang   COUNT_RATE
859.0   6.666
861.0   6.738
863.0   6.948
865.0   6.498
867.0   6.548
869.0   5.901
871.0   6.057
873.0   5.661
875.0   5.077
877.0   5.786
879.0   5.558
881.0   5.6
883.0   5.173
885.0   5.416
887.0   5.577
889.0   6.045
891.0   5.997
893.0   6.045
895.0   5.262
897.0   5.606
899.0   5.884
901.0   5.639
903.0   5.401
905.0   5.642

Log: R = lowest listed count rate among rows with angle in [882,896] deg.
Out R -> 5.173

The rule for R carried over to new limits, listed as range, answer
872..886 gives 5.077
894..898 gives 5.262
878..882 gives 5.558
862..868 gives 6.498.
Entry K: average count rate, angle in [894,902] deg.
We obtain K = 5.6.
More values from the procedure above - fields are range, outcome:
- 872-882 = 5.54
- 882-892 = 5.64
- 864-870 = 6.32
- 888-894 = 6.03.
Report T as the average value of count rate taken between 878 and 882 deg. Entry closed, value 5.58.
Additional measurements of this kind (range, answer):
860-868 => 6.68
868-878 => 5.7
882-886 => 5.29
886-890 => 5.81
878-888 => 5.46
